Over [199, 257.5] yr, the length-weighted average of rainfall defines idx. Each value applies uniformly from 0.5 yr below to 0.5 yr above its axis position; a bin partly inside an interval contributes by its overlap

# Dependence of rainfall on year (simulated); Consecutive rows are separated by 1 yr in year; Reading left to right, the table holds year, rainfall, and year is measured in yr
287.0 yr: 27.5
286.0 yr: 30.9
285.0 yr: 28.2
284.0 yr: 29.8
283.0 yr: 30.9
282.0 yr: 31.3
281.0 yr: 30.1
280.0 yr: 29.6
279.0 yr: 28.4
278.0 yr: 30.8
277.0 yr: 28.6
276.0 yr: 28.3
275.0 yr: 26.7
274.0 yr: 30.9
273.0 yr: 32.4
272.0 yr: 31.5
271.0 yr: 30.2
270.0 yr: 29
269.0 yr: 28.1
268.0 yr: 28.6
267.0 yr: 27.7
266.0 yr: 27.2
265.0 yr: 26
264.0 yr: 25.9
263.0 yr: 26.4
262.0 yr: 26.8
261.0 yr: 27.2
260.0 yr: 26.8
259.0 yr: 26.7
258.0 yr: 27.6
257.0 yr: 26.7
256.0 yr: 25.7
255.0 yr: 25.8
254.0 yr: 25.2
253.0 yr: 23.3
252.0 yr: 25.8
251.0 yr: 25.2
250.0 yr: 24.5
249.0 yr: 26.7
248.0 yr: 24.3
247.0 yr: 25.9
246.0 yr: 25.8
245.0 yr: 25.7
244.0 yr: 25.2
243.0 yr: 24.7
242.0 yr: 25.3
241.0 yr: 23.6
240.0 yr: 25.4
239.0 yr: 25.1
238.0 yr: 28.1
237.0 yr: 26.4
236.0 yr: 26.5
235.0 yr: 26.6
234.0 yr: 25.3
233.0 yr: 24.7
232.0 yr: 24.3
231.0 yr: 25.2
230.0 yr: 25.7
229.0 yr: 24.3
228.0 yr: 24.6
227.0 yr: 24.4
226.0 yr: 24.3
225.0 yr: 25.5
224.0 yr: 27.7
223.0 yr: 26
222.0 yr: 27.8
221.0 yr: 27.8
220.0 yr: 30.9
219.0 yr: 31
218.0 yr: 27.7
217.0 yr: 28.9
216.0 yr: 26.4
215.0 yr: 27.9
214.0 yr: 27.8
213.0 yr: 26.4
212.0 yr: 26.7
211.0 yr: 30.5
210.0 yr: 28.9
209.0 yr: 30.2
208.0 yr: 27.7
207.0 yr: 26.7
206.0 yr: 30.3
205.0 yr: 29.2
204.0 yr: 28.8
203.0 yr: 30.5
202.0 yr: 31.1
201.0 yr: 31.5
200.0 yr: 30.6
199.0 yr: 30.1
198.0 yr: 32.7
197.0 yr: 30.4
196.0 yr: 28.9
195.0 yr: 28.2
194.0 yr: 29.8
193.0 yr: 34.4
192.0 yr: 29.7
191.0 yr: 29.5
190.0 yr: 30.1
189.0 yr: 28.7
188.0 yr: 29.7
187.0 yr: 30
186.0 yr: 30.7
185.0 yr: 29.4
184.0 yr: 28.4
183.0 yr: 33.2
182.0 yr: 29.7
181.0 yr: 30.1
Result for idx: 26.8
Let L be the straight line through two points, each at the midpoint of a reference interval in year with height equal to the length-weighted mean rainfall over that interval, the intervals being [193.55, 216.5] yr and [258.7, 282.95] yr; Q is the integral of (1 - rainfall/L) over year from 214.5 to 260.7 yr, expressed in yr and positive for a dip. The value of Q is 4.5 yr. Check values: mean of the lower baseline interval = 29.2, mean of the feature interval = 26.1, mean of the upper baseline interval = 28.6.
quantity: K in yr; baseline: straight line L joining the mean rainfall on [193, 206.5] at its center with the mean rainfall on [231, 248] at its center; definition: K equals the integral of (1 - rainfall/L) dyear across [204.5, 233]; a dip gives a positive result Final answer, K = 0.8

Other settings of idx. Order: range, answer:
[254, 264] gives 26.5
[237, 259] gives 25.6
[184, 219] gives 29.4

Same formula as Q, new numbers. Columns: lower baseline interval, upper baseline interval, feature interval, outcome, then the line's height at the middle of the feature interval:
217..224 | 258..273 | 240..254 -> 1.5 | 28.1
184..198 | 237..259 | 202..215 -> 0.0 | 28.6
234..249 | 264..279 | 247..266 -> 0.9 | 27.3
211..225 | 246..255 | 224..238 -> 0.7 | 26.8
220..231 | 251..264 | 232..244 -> 0.2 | 26.1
